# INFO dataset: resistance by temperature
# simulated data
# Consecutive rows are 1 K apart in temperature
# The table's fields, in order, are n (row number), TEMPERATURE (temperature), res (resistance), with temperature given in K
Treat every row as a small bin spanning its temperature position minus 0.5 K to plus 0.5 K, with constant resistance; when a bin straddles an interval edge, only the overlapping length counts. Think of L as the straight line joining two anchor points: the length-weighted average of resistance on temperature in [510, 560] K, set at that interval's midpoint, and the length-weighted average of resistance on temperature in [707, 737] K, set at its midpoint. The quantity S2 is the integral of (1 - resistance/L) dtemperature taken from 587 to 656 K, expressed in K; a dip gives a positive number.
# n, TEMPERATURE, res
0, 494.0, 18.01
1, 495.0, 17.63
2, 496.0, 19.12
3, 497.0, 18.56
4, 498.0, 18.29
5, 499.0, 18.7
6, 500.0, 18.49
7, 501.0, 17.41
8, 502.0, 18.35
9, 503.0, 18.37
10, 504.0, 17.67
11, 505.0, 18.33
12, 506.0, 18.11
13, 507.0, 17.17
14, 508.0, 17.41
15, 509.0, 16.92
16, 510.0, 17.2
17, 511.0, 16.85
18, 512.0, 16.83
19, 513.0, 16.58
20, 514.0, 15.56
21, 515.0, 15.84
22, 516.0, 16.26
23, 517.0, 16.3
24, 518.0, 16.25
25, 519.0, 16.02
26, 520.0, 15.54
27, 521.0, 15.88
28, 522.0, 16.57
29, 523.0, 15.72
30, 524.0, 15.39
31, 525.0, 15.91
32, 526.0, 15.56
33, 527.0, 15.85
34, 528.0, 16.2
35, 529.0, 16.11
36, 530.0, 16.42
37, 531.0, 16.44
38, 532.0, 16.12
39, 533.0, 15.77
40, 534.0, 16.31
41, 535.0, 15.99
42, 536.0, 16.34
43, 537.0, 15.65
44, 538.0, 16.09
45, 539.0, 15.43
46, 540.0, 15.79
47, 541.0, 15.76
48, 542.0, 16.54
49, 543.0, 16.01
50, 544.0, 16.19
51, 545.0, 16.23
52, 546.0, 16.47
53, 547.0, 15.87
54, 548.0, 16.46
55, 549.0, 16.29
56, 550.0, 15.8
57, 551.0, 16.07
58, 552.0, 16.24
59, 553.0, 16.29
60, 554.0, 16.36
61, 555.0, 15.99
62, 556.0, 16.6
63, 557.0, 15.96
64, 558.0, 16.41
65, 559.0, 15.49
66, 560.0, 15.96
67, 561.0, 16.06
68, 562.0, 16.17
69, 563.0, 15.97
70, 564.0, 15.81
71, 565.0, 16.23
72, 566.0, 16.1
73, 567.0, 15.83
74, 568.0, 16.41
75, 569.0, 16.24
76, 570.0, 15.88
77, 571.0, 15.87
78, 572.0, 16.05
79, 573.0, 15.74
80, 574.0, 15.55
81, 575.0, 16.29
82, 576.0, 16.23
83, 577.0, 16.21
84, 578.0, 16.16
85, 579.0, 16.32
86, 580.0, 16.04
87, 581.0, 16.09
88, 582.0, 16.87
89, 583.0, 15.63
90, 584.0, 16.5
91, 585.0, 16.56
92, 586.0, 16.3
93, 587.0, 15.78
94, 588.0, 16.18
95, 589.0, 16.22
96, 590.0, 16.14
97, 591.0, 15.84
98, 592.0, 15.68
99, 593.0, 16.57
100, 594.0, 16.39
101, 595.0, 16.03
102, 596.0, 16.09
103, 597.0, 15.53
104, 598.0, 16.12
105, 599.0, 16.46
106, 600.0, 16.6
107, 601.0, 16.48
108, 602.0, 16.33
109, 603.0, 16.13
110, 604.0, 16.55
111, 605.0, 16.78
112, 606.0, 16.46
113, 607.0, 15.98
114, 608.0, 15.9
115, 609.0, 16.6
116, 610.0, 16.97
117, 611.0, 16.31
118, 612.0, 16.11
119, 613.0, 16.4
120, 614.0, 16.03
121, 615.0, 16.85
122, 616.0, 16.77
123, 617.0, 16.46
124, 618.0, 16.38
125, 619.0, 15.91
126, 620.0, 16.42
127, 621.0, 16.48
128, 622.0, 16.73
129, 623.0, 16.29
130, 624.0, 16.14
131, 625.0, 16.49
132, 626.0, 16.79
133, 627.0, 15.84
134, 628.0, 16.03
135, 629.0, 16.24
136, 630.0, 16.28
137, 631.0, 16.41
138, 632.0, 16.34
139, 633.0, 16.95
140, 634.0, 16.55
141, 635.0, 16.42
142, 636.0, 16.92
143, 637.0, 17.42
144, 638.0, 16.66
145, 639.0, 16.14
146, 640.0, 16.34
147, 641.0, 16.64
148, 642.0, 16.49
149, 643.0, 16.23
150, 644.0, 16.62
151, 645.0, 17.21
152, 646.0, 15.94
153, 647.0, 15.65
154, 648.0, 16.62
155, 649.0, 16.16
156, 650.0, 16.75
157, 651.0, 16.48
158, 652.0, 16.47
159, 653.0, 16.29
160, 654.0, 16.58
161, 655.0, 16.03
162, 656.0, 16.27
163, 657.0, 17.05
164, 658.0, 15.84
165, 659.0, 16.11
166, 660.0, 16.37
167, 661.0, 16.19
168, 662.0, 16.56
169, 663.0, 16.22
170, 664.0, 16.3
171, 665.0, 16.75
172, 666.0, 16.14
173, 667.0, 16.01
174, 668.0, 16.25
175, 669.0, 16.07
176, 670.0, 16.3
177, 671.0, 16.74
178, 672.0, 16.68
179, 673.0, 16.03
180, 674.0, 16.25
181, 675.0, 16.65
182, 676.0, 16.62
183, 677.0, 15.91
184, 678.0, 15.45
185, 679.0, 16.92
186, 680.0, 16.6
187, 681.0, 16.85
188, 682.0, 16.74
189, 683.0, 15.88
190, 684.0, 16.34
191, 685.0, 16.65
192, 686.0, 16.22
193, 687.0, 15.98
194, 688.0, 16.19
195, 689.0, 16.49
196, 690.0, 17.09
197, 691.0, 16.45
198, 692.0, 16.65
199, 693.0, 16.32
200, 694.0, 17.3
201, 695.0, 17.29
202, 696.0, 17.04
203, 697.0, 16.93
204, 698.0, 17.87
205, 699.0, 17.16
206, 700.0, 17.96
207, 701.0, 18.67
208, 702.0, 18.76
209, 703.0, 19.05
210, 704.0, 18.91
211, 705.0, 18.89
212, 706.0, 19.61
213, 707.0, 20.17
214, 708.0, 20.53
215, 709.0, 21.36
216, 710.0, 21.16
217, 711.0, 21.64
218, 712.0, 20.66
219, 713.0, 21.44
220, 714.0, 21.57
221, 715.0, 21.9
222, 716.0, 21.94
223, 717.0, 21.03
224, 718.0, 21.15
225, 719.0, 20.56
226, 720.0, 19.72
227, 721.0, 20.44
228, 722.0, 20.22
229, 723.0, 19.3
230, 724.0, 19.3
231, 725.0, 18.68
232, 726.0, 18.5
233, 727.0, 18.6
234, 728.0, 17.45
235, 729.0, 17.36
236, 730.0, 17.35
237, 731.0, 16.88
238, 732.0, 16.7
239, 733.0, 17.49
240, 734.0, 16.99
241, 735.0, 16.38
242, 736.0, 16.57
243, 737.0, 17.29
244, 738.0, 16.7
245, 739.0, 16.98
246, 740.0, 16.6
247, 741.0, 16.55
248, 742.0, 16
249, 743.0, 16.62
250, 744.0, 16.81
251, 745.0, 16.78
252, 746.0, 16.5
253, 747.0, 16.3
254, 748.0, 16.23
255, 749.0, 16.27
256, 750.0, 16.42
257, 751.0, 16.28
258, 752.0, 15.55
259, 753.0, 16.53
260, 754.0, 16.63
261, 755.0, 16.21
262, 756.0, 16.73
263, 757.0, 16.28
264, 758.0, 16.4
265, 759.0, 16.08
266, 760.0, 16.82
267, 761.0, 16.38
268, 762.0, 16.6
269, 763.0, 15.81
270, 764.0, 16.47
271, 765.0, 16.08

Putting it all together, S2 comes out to 4.90 K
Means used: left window 16.1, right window 19.4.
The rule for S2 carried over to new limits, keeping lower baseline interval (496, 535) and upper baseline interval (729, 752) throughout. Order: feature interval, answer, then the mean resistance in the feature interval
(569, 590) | 0.8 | 16.1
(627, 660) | 0.6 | 16.4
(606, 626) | 0.4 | 16.4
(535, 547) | 0.5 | 16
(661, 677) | 0.3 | 16.4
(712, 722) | -2.6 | 21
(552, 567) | 0.6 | 16.1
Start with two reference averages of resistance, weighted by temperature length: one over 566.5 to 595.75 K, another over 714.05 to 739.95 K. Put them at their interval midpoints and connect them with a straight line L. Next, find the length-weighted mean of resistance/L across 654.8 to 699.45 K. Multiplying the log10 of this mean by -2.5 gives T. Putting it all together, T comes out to 0.08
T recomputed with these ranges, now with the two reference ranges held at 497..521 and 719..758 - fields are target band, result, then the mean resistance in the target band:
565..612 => 0.06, 16.2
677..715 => -0.05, 18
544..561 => 0.07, 16.2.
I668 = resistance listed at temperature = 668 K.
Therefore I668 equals 16.25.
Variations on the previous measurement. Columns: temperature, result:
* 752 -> 15.55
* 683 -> 15.88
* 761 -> 16.38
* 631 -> 16.41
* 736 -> 16.57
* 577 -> 16.21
